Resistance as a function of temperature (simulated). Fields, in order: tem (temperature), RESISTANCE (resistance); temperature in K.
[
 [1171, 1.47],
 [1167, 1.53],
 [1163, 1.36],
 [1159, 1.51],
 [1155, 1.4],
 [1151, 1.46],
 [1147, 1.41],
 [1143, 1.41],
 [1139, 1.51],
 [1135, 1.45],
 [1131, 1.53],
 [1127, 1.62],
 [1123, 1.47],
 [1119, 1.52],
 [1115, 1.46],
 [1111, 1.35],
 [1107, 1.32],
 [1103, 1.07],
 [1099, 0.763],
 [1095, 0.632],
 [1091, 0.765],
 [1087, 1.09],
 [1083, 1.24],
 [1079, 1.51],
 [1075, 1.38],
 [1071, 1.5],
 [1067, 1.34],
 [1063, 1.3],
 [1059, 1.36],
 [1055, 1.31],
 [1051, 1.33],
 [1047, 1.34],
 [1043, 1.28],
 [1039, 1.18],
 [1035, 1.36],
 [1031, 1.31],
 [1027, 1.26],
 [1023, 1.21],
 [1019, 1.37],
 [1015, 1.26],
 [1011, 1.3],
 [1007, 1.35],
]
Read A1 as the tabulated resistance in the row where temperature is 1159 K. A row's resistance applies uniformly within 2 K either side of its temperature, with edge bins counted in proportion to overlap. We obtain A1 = 1.51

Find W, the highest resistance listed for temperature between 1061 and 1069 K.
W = 1.34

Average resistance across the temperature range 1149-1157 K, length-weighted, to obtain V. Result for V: 1.43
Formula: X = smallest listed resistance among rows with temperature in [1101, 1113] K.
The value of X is 1.07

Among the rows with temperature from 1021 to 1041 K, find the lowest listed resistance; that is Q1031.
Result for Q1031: 1.18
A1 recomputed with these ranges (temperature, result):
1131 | 1.53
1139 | 1.51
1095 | 0.632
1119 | 1.52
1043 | 1.28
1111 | 1.35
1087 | 1.09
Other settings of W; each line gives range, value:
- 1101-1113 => 1.35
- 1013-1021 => 1.37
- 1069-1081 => 1.51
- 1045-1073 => 1.5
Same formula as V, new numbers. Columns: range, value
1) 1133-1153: 1.45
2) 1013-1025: 1.28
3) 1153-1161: 1.46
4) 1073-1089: 1.3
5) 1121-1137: 1.52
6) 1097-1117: 1.19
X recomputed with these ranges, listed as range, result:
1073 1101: 0.632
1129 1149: 1.41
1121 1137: 1.45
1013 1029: 1.21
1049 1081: 1.3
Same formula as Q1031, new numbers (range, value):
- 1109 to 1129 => 1.35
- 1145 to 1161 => 1.4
